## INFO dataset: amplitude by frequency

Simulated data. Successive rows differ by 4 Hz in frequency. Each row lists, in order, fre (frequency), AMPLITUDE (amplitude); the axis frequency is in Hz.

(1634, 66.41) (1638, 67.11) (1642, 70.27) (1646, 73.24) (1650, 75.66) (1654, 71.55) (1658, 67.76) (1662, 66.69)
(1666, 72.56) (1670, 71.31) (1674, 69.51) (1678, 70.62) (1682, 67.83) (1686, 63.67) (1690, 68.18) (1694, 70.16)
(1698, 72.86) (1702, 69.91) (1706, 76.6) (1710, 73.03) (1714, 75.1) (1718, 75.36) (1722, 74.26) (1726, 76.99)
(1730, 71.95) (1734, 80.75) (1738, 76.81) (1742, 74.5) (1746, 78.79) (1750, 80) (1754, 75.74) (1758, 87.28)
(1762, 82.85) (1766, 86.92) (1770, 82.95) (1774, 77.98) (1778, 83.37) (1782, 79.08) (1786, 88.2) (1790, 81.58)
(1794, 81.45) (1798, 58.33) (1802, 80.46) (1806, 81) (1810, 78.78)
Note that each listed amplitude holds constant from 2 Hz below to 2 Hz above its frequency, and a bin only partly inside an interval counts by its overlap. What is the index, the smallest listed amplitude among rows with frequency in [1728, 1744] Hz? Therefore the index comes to 71.95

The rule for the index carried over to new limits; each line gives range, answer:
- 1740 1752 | 74.5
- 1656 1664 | 66.69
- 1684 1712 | 63.67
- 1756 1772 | 82.85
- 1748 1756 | 75.74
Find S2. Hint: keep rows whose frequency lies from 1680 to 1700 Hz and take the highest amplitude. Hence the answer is 72.86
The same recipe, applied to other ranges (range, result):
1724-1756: 80.75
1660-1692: 72.56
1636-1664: 75.66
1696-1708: 76.6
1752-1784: 87.28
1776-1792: 88.2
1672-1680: 70.62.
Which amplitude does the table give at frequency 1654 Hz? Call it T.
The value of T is 71.55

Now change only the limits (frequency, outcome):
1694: 70.16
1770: 82.95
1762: 82.85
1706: 76.6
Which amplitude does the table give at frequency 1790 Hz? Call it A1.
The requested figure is 81.58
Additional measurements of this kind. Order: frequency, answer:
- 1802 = 80.46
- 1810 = 78.78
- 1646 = 73.24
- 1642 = 70.27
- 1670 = 71.31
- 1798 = 58.33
